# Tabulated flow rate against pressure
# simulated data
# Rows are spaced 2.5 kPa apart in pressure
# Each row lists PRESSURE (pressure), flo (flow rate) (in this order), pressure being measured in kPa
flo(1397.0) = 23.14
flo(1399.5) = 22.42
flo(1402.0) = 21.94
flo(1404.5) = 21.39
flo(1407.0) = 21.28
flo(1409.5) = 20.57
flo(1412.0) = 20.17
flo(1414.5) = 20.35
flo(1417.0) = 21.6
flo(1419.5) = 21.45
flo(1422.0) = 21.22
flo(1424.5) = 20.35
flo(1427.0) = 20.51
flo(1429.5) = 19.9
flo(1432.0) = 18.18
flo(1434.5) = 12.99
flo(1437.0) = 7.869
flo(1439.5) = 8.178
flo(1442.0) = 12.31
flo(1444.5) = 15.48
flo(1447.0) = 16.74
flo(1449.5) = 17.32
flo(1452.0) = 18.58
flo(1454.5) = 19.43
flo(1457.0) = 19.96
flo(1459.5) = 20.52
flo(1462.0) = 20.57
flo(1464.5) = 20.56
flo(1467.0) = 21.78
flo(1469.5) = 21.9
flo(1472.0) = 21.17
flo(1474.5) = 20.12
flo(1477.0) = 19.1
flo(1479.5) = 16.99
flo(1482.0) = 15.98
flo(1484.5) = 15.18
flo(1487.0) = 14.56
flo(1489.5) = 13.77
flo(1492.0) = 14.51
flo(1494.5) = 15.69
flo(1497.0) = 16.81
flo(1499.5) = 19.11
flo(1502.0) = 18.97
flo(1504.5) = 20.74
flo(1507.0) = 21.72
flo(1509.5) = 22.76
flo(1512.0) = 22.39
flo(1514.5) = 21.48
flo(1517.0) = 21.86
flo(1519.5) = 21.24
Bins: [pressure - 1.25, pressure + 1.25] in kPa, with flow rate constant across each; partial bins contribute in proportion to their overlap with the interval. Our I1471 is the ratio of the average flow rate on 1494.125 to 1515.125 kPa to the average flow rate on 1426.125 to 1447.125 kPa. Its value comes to 1.39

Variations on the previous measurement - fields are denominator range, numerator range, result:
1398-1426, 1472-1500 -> 0.79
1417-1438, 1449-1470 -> 1.11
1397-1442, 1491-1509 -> 0.98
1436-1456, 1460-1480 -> 1.39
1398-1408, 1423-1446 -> 0.70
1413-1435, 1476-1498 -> 0.80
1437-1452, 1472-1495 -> 1.19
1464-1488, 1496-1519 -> 1.11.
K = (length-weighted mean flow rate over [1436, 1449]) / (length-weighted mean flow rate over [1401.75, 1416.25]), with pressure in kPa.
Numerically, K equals 0.60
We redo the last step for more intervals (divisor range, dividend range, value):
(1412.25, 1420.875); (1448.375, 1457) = 0.89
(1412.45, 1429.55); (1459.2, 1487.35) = 0.92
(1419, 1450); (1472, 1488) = 1.07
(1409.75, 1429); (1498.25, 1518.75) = 1.02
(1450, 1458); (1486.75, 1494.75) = 0.76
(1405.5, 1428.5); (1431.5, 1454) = 0.68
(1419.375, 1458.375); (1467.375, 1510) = 1.08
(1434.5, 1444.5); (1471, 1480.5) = 1.82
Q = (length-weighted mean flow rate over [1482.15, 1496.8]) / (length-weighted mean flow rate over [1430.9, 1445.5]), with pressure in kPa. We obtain 1.21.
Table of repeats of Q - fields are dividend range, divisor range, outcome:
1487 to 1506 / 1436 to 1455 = 1.18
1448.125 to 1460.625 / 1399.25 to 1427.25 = 0.91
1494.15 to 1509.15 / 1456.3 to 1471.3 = 0.92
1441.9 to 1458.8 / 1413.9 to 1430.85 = 0.85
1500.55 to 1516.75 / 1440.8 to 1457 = 1.26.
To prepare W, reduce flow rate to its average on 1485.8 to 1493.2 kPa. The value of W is 14.3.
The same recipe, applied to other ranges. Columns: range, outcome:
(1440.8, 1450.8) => 15.5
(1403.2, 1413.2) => 20.9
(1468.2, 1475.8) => 21.1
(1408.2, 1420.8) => 20.8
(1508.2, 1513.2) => 22.6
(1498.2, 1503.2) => 19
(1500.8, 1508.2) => 20.5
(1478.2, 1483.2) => 16.5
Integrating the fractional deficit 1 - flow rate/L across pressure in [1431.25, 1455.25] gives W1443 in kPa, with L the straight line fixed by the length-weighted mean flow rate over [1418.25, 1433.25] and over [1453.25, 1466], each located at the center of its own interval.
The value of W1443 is 6.8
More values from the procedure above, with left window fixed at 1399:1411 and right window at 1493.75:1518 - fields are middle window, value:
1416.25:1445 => 6.2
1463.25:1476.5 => -0.2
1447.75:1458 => 1.1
